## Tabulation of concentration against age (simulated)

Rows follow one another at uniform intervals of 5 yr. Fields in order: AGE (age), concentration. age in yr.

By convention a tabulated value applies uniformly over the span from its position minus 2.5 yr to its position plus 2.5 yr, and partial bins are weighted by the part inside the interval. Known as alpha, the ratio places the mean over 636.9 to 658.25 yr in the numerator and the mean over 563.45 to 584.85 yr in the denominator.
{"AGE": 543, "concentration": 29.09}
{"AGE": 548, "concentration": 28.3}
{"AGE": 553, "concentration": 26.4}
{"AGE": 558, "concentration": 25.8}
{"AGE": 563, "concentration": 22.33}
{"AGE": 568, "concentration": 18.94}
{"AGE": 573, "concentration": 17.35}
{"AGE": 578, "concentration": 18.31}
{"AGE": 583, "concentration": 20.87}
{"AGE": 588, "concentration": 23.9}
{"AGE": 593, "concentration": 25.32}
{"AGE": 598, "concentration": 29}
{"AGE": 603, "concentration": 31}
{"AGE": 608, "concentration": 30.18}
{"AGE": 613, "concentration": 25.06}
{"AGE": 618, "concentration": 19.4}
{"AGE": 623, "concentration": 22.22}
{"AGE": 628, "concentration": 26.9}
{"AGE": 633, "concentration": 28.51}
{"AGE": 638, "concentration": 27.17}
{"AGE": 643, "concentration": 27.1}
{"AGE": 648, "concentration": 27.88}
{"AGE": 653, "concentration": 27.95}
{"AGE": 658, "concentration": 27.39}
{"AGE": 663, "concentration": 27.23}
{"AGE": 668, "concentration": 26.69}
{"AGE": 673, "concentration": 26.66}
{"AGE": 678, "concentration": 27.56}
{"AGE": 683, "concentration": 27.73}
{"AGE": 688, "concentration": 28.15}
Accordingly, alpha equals 1.44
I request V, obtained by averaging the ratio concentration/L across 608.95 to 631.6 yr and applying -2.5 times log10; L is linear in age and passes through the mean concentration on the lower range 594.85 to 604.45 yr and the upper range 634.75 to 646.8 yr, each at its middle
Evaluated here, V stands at 0.179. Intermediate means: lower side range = 29.6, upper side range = 27.3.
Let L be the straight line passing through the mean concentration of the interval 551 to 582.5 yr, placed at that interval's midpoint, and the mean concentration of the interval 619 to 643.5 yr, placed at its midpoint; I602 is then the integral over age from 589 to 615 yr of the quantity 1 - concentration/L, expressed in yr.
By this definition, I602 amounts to -4.4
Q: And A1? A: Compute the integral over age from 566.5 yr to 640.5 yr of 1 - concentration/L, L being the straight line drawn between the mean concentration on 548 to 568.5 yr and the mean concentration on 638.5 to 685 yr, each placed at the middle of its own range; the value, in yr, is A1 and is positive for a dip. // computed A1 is 4.0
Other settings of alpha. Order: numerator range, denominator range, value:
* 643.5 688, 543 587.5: 1.21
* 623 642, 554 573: 1.22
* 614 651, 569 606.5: 1.08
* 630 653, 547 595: 1.23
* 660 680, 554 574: 1.24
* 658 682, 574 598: 1.20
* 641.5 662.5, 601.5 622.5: 1.07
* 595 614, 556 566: 1.22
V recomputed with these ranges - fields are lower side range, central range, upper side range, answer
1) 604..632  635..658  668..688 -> -0.05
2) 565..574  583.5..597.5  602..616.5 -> -0.05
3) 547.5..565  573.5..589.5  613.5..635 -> 0.22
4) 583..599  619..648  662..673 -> 0.00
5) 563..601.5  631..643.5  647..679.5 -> -0.08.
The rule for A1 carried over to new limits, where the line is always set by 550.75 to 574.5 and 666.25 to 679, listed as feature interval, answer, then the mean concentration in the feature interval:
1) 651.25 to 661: -0.5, 27.6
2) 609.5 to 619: 0.4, 23.5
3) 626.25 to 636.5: -1.0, 27.7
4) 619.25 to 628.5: 0.6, 23.4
